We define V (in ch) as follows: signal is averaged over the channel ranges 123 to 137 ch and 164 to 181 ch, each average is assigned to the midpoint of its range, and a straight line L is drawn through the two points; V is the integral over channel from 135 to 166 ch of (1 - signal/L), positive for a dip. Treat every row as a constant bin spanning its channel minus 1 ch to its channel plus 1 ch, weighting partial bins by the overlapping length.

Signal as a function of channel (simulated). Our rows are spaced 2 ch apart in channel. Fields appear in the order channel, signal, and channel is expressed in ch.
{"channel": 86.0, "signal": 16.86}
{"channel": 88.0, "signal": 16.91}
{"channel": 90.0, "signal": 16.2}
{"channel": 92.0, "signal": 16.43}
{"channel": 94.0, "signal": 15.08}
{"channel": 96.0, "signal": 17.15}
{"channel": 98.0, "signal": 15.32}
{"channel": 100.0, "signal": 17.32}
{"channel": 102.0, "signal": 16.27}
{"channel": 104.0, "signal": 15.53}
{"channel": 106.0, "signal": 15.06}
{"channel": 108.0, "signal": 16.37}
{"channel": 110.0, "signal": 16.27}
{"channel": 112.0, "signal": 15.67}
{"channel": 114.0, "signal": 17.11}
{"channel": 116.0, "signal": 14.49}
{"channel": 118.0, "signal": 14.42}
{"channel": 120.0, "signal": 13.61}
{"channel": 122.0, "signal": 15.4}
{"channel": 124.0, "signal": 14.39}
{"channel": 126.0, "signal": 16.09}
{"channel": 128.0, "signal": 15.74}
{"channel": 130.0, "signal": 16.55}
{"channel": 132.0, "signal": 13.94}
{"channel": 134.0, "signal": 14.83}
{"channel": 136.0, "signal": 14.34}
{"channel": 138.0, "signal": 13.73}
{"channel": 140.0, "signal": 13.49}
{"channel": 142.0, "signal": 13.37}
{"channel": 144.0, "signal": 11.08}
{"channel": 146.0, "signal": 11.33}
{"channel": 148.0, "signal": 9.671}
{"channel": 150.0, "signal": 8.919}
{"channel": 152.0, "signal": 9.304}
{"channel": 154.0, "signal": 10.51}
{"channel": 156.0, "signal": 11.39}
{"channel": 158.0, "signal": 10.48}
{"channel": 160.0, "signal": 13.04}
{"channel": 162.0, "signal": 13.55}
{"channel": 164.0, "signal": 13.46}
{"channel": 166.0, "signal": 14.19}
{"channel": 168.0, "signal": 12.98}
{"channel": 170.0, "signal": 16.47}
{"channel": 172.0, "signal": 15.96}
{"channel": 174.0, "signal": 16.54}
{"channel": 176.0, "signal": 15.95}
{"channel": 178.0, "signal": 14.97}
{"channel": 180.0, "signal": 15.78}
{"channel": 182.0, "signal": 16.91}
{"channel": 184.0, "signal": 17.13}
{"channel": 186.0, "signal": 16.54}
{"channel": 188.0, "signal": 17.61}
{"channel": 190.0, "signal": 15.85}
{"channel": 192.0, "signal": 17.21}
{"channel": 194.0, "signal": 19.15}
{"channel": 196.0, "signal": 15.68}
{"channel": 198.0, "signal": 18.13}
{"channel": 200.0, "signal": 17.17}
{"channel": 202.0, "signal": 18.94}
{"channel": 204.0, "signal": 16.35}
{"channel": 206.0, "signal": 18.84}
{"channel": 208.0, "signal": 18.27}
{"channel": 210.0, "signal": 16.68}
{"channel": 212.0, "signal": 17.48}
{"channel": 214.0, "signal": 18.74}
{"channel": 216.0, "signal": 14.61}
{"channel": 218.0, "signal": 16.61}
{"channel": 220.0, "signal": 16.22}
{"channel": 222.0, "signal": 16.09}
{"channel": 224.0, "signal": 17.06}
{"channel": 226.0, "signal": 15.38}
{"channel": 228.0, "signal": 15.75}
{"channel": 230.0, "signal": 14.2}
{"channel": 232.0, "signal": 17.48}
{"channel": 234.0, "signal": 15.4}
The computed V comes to 6.7 ch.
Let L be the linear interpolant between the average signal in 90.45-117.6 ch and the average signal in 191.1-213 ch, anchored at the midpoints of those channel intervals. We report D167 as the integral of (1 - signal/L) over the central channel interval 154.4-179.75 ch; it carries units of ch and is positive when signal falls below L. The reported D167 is 4.5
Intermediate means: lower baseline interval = 16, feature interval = 14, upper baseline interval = 17.6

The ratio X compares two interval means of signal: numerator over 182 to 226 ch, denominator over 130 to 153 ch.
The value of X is 1.38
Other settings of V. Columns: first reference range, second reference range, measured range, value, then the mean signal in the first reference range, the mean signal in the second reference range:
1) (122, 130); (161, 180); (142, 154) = 3.84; 15.5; 14.9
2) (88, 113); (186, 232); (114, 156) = 7.79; 16.1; 16.9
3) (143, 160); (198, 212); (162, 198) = -4.29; 10.5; 17.7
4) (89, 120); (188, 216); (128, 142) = 1.59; 15.8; 17.5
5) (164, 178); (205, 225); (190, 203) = -1.04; 15.2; 17.1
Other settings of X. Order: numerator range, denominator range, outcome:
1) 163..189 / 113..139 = 1.05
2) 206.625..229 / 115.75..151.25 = 1.23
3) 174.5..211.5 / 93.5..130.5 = 1.09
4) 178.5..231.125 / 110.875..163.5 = 1.26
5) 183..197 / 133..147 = 1.29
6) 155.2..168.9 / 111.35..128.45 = 0.84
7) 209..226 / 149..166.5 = 1.43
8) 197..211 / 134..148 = 1.39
